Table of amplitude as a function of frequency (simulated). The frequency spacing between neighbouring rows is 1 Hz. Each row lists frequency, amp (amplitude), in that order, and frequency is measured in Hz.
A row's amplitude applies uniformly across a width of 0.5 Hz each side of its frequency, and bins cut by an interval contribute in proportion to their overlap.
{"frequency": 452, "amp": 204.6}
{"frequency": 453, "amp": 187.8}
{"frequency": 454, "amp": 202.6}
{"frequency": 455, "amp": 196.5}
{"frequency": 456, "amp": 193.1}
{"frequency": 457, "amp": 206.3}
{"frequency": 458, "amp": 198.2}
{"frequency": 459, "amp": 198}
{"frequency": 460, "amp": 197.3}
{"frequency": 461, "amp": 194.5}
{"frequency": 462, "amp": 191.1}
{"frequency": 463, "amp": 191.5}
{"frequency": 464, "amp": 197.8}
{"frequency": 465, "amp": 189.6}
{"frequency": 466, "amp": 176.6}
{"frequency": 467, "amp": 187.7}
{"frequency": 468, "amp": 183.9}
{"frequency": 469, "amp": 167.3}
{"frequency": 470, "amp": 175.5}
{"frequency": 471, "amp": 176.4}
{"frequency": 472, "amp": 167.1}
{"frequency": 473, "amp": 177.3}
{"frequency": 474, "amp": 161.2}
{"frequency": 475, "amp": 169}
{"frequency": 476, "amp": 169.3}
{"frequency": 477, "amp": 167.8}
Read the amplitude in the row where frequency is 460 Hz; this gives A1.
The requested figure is 197.3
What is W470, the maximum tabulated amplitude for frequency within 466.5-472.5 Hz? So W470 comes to 187.7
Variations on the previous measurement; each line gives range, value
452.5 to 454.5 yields 202.6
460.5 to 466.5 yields 197.8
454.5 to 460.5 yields 206.3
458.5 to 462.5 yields 198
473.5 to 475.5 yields 169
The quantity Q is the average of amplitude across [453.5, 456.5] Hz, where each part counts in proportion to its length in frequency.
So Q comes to 197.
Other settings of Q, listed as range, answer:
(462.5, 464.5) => 195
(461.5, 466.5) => 189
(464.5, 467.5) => 185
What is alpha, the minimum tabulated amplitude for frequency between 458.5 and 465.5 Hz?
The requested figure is 189.6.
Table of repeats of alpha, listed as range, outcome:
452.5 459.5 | 187.8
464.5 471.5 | 167.3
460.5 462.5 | 191.1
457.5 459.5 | 198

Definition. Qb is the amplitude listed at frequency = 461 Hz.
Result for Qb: 194.5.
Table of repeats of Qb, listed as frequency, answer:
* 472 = 167.1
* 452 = 204.6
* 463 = 191.5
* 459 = 198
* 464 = 197.8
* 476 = 169.3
